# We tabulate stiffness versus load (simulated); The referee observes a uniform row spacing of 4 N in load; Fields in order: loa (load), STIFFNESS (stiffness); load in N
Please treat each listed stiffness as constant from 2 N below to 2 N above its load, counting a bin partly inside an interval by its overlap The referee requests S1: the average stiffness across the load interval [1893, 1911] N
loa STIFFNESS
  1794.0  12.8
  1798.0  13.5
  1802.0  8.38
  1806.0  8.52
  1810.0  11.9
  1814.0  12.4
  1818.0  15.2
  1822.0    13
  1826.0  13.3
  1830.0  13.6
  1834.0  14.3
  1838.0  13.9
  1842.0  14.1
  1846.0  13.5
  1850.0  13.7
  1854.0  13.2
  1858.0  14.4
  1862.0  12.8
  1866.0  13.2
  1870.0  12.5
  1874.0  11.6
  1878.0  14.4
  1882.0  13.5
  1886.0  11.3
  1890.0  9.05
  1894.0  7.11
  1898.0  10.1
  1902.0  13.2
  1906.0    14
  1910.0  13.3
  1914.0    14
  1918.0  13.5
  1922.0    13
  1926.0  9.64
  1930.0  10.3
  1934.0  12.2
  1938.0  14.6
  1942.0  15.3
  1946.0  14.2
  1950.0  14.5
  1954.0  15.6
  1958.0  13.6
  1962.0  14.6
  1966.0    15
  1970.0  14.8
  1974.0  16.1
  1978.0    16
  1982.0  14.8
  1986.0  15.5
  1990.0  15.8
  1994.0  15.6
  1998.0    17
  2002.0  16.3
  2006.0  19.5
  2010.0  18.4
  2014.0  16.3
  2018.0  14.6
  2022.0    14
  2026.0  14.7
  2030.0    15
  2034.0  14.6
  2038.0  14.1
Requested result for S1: 11.7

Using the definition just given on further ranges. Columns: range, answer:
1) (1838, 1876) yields 13.3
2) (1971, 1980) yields 15.9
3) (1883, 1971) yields 12.8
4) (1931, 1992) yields 14.8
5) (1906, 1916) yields 13.7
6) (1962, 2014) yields 16.2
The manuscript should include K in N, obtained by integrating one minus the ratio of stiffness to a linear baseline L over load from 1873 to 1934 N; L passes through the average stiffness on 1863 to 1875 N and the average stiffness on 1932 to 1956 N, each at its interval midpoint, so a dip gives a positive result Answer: 6.8 N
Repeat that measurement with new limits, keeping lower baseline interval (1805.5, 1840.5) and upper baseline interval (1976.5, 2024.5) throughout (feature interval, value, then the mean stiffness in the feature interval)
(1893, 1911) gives 3.5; 11.7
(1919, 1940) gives 4.1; 12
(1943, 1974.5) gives 1.4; 14.8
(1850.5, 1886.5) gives 2.0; 13.1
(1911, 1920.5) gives 0.7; 13.7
